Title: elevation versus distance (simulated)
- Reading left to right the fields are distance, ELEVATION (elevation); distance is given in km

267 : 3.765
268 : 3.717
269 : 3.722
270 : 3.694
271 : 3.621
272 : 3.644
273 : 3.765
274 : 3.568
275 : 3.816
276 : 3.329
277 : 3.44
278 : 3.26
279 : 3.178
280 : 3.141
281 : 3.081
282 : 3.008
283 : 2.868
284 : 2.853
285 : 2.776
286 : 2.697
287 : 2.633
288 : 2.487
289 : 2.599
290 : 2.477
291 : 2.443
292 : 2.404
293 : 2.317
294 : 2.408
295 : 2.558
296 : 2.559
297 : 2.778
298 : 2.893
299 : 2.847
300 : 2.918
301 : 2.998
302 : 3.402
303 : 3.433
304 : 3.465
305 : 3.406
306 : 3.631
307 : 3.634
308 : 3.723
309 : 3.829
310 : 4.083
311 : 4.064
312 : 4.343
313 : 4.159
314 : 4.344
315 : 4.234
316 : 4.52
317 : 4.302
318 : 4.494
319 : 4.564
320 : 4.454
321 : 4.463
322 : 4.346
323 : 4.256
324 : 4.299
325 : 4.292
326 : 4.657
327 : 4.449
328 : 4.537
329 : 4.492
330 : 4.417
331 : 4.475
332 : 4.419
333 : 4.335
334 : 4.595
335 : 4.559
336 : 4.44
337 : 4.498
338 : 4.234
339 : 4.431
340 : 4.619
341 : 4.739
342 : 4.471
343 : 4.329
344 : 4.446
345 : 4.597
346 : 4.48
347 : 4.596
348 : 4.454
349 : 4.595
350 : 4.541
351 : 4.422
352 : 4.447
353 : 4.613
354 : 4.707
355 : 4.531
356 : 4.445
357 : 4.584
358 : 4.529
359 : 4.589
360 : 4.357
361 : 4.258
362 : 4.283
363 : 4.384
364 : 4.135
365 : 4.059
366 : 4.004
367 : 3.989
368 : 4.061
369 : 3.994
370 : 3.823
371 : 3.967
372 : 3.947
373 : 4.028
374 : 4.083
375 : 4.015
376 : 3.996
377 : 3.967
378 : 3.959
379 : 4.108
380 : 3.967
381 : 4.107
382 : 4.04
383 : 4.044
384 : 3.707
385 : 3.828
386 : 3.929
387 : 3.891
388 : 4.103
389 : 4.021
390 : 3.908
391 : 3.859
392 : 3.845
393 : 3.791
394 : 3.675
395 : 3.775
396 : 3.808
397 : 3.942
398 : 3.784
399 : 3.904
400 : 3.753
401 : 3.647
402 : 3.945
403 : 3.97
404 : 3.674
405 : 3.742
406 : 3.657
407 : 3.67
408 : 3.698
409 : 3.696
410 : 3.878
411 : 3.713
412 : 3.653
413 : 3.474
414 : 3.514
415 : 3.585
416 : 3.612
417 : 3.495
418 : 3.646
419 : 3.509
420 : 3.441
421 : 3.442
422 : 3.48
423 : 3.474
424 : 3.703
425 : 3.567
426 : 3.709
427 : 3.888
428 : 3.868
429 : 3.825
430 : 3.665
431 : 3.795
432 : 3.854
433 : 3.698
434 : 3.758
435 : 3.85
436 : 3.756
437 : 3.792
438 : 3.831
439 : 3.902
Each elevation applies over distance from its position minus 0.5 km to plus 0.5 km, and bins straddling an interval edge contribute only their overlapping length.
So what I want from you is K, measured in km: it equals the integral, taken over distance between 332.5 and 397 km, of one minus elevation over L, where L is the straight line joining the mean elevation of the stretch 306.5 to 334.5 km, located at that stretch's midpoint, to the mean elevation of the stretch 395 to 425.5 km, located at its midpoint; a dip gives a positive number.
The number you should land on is -3.4 km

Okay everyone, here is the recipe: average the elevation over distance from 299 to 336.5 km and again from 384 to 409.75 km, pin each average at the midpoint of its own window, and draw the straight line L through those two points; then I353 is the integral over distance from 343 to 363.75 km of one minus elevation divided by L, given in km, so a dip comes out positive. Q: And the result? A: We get -2.6 km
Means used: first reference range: 4.12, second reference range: 3.82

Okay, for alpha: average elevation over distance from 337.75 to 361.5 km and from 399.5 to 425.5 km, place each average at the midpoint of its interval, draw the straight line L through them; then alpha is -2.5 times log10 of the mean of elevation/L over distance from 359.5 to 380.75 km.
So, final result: 0.04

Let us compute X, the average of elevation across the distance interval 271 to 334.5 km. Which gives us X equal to 3.59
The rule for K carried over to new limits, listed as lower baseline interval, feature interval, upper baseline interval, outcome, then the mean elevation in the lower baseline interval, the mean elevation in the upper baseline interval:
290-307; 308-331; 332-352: -4.2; 2.91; 4.49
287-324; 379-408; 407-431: -2.0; 3.49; 3.64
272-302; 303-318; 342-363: -2.1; 2.92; 4.49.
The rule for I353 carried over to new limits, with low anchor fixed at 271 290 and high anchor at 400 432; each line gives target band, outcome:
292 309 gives 0.72 km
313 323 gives -3.44 km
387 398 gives -0.91 km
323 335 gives -4.11 km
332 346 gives -4.70 km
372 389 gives -2.22 km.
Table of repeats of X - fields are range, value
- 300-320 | 3.92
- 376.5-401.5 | 3.89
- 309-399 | 4.24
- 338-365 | 4.47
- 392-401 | 3.8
